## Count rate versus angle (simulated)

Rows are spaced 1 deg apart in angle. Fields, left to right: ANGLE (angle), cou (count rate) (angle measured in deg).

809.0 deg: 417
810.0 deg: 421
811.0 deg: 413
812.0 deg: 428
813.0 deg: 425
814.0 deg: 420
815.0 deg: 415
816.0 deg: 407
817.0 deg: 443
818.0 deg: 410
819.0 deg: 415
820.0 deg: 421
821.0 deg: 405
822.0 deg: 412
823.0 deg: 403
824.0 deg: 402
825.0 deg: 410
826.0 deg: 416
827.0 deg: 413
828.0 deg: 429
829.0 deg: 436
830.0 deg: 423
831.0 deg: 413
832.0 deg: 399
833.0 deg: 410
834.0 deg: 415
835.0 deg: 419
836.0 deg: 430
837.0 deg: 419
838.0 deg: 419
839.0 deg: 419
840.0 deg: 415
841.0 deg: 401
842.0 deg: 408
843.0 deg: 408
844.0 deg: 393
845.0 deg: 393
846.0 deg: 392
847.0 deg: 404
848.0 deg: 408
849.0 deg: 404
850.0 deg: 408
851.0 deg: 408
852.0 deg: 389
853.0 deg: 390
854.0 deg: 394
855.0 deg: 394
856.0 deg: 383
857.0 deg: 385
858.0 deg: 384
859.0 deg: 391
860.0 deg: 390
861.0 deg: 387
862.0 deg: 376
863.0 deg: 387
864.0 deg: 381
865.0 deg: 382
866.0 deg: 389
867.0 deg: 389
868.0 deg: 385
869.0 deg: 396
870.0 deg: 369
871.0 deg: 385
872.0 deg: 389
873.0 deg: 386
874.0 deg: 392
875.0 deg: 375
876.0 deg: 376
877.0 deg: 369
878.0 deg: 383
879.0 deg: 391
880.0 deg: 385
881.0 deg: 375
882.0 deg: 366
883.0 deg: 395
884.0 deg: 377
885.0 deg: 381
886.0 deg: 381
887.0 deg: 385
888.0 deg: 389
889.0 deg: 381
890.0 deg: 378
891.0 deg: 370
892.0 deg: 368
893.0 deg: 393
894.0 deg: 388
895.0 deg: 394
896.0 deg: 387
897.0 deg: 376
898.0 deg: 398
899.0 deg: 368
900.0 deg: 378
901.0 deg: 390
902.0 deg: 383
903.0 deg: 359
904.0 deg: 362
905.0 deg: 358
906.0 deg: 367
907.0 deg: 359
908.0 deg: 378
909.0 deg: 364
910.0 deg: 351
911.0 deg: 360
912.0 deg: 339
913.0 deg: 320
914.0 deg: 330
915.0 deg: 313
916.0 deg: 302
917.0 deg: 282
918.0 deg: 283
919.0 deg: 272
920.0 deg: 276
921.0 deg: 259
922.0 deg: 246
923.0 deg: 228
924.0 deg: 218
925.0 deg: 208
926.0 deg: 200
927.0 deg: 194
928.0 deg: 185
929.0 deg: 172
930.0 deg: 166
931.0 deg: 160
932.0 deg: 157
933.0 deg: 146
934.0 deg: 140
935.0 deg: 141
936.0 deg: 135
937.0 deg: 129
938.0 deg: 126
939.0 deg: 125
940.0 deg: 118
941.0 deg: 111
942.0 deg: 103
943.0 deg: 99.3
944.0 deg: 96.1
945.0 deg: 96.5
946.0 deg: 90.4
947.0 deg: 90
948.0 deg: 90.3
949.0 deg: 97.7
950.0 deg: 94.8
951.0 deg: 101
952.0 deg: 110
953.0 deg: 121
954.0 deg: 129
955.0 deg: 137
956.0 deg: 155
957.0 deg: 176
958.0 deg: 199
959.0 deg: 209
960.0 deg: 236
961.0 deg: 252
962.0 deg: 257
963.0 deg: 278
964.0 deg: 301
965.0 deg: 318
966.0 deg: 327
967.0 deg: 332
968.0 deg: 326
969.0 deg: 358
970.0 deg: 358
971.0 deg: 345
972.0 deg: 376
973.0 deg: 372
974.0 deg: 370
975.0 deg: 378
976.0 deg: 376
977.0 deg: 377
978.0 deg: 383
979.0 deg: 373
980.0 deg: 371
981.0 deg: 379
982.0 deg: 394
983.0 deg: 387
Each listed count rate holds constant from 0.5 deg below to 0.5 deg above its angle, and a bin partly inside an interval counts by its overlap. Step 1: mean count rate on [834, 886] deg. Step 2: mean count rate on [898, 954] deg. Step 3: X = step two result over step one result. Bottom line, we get 0.57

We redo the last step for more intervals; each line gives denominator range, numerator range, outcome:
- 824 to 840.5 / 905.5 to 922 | 0.77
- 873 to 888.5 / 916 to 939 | 0.52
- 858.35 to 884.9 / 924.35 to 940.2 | 0.41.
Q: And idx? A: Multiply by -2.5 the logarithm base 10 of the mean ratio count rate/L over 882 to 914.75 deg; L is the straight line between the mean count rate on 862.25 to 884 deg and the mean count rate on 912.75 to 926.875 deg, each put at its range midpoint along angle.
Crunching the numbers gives -0.17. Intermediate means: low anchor 383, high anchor 264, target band 372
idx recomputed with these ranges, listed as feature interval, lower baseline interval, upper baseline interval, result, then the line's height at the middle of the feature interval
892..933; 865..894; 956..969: 0.119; 336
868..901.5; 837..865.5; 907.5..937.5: -0.185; 324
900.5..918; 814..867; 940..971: -0.244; 276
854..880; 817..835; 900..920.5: -0.021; 378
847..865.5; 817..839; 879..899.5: 0.024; 400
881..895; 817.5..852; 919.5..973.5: -0.234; 307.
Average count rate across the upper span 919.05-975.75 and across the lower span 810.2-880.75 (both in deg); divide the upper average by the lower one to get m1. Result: 0.5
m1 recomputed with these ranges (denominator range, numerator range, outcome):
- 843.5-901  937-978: 0.56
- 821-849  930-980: 0.52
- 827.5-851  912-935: 0.56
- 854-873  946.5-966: 0.47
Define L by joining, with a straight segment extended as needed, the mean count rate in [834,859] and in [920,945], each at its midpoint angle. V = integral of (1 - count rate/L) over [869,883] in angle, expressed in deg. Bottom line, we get -2.7 deg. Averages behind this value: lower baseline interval 403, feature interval 381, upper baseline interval 162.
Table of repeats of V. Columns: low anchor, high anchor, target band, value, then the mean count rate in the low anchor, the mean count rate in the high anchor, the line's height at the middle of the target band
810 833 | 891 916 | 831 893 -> -0.16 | 416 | 365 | 391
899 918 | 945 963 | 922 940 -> 6.13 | 348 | 152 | 251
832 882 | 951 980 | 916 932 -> 5.01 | 394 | 282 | 325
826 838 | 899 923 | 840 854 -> 0.04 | 419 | 330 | 402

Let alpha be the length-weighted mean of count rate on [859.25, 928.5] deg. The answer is 351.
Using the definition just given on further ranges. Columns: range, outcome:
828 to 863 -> 403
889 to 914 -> 370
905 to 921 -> 325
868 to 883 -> 382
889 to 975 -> 255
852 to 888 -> 384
